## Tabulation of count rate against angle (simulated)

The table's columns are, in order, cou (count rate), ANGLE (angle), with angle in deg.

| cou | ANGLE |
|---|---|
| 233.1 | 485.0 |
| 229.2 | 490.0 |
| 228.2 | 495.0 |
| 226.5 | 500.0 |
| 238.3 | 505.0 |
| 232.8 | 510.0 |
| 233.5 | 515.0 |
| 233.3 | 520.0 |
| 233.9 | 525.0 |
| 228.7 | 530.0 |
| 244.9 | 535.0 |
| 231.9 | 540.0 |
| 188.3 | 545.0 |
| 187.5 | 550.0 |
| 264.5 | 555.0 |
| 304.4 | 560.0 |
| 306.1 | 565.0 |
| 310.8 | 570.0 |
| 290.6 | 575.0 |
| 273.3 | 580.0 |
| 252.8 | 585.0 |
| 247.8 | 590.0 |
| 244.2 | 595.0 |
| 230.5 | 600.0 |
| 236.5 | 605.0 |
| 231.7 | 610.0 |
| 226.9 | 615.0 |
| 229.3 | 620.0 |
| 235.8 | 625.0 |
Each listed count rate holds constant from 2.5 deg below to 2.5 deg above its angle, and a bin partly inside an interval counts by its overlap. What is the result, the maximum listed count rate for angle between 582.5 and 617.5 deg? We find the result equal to 252.8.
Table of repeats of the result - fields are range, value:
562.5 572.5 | 310.8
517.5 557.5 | 264.5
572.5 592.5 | 290.6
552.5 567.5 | 306.1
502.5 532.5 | 238.3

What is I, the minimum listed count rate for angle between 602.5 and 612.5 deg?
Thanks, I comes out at 231.7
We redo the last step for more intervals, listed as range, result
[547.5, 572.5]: 187.5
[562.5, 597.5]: 244.2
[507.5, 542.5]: 228.7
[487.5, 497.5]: 228.2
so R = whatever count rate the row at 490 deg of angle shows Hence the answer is 229.2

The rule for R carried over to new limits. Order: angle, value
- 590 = 247.8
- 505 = 238.3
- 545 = 188.3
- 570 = 310.8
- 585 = 252.8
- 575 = 290.6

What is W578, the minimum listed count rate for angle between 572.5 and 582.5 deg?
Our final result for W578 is 273.3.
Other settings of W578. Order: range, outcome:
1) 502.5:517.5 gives 232.8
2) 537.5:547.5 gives 188.3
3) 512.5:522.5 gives 233.3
